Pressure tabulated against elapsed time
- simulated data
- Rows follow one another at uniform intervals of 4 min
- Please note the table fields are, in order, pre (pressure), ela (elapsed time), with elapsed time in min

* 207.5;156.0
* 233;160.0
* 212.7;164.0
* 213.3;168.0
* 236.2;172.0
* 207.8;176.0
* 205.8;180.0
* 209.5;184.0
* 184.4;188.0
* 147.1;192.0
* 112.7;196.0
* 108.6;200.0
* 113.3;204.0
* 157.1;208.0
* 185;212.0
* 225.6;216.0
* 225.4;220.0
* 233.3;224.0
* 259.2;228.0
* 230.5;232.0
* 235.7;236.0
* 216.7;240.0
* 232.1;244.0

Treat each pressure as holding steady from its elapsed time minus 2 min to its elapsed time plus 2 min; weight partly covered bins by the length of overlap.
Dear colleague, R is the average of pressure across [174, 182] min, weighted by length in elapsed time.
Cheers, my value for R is 207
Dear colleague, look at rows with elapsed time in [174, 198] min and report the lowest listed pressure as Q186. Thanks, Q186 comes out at 112.7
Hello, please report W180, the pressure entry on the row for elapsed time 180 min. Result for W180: 205.8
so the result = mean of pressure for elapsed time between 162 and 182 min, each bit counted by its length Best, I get 215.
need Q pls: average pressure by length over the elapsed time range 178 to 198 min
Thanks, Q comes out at 172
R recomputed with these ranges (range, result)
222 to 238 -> 240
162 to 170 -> 213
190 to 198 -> 130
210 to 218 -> 205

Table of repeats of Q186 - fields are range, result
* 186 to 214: 108.6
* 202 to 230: 113.3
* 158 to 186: 205.8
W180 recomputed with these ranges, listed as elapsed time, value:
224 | 233.3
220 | 225.4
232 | 230.5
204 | 113.3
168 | 213.3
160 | 233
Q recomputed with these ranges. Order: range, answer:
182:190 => 197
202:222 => 181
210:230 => 226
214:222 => 226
